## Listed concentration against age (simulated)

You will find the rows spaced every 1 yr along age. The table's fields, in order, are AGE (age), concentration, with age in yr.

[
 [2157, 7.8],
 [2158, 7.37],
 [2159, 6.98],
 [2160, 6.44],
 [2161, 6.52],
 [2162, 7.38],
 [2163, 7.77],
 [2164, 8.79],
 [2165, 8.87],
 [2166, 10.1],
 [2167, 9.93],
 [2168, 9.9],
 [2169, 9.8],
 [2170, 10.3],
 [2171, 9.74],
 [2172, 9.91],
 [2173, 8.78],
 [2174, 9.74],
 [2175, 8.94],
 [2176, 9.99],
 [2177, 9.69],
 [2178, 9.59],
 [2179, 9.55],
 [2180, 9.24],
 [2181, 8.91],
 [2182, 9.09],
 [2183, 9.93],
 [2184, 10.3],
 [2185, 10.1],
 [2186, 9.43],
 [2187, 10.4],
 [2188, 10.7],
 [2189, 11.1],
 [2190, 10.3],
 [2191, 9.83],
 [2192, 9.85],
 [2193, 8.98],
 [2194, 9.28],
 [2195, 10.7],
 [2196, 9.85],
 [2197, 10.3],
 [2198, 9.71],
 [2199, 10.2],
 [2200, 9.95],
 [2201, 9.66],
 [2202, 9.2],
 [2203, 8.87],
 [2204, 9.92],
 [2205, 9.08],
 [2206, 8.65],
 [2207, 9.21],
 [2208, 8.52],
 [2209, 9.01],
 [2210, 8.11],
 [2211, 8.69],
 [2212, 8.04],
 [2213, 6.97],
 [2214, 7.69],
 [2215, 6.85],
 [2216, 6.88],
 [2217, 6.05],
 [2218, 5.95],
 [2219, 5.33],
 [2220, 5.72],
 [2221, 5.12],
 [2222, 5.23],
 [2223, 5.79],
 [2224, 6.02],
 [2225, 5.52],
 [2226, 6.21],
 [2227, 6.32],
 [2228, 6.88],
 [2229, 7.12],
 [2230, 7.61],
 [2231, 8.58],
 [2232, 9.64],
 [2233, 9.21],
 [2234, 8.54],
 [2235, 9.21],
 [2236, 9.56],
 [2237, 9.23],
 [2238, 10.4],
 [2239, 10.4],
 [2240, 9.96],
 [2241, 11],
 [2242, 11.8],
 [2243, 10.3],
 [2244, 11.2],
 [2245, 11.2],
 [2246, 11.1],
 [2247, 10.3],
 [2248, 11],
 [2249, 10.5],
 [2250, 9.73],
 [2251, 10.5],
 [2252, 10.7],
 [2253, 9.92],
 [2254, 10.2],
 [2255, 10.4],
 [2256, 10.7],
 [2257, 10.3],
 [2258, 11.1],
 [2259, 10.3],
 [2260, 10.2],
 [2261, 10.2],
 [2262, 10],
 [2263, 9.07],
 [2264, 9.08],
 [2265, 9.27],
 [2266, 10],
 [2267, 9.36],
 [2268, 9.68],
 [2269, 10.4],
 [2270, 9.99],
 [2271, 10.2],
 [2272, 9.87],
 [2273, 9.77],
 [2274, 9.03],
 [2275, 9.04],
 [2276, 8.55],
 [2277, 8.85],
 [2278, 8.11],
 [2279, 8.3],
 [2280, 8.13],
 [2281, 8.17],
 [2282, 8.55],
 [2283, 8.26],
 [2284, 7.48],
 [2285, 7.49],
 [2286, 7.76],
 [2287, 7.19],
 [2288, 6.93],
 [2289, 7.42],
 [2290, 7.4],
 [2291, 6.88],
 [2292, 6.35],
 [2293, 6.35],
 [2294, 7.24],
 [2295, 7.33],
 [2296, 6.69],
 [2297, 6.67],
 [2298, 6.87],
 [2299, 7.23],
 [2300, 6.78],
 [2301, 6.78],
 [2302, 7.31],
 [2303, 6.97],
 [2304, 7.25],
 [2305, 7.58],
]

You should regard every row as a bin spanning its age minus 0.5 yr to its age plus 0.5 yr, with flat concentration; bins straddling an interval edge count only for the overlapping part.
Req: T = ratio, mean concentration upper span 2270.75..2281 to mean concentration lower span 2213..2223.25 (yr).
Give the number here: 1.46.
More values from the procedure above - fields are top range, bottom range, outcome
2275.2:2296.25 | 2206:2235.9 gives 1.04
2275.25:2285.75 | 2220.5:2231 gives 1.30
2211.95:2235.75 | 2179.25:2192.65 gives 0.70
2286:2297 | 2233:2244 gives 0.70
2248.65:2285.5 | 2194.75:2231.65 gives 1.22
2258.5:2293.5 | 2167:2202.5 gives 0.89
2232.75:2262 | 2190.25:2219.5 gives 1.19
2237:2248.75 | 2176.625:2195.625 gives 1.09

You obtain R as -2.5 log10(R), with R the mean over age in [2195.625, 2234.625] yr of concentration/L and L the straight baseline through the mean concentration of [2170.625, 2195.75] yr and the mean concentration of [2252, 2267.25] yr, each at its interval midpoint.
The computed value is 0.249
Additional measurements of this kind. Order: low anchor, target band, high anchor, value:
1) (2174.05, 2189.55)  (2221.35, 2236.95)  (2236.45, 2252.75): 0.36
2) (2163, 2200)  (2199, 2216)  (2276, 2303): 0.07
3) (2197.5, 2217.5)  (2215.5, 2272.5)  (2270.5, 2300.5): -0.11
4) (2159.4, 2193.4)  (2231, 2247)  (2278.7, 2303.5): -0.22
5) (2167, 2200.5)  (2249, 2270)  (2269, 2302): -0.20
